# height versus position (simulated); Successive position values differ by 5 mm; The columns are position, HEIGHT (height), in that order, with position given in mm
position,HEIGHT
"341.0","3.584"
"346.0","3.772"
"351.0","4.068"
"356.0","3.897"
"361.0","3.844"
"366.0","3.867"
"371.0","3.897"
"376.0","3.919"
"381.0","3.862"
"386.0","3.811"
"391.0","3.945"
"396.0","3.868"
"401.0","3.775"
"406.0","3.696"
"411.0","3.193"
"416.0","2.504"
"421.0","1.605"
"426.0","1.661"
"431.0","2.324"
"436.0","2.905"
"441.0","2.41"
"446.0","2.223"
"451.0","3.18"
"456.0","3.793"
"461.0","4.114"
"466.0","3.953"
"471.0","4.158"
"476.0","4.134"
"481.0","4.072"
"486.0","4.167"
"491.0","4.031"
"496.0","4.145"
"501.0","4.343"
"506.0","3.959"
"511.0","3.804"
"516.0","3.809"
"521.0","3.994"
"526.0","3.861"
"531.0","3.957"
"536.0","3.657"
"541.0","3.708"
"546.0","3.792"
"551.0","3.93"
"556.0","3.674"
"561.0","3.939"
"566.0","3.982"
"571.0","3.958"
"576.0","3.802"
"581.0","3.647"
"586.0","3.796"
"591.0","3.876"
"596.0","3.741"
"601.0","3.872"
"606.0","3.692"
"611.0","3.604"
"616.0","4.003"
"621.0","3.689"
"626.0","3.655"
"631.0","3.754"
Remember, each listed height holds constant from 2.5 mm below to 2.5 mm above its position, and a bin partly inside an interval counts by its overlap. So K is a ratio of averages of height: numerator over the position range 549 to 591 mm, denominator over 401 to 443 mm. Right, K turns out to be 1.47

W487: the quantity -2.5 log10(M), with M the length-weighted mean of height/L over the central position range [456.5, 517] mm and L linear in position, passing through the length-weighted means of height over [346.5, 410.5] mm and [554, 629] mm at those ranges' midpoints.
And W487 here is -0.06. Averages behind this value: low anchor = 3.85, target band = 4.05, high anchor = 3.8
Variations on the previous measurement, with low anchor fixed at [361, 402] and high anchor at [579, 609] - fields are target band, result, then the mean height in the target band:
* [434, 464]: 0.22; 3.12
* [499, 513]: -0.06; 4.03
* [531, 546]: 0.01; 3.75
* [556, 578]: -0.03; 3.89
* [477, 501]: -0.09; 4.13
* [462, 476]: -0.07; 4.08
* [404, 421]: 0.31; 2.89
